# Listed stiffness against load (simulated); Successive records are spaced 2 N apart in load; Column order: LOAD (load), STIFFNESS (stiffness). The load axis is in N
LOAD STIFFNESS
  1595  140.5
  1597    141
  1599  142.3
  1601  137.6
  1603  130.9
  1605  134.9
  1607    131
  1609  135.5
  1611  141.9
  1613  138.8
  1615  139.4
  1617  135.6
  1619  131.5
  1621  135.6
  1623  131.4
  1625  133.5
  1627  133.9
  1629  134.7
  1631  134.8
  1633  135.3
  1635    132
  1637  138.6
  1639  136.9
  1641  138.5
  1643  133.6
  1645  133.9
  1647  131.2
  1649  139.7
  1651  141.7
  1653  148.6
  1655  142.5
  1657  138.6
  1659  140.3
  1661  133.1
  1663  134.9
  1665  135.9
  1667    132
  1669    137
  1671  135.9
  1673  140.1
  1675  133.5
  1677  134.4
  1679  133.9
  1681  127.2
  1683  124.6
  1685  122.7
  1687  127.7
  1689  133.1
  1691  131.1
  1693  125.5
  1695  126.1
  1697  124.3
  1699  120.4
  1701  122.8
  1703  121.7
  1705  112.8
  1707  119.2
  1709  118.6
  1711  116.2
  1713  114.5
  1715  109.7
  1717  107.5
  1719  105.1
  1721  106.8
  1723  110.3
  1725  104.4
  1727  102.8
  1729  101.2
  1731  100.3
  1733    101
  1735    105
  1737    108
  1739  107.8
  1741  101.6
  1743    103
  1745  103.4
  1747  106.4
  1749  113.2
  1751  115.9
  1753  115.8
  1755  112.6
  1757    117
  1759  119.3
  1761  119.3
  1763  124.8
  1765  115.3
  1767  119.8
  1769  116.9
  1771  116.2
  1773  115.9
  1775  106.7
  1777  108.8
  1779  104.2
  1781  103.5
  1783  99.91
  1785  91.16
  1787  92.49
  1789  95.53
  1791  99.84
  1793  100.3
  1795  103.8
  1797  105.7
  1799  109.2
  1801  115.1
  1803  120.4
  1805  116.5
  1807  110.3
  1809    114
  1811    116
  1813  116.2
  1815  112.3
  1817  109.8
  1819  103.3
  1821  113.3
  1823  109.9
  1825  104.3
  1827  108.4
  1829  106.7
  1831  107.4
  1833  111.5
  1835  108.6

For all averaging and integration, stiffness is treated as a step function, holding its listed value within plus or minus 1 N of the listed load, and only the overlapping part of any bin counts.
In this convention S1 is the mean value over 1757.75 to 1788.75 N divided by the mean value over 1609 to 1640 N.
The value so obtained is 0.81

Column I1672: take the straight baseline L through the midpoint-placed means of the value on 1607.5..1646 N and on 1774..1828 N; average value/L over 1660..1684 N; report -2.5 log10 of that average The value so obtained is -0.05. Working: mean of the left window 135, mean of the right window 107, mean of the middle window 134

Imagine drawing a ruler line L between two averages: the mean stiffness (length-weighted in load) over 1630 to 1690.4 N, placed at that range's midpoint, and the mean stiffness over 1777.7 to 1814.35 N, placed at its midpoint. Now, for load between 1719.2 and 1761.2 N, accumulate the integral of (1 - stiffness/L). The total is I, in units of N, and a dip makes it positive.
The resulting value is 3.5 N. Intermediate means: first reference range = 135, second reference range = 106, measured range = 108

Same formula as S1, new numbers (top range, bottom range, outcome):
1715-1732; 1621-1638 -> 0.78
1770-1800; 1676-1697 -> 0.81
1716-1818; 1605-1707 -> 0.82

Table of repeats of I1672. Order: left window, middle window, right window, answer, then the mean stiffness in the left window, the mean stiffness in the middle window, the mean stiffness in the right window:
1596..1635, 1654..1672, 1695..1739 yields -0.10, 136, 137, 111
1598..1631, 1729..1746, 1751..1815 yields 0.13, 136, 104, 111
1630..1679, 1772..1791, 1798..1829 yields 0.15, 137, 102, 112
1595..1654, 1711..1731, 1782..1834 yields 0.13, 136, 107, 107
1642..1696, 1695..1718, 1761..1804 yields 0.07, 134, 117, 108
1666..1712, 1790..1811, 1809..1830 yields 0.03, 127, 110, 110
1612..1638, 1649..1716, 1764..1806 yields -0.03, 135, 129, 107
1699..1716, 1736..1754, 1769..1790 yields 0.02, 117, 108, 104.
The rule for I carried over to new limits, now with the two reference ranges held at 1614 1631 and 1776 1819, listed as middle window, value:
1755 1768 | -0.72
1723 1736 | 1.61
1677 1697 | -0.62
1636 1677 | -2.60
